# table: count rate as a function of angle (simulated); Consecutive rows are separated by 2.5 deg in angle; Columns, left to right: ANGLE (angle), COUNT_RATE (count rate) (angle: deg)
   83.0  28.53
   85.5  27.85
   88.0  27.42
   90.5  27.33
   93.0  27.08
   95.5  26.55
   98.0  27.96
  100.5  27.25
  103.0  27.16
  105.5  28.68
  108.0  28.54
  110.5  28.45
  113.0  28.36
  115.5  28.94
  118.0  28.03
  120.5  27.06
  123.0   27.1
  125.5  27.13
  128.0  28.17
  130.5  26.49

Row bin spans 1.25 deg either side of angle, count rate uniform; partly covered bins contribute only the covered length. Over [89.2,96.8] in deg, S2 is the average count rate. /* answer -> 27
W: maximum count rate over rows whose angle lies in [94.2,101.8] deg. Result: 27.96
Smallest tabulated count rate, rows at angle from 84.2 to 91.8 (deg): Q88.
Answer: 27.33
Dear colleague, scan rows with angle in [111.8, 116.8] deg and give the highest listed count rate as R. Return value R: 28.94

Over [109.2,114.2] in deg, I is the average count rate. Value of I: 28.4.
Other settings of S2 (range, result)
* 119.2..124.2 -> 27.1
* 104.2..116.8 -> 28.6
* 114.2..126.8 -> 27.7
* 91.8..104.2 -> 27.2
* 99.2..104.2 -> 27.2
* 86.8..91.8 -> 27.4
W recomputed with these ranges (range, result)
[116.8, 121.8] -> 28.03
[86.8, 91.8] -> 27.42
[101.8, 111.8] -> 28.68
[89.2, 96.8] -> 27.33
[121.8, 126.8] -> 27.13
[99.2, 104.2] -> 27.25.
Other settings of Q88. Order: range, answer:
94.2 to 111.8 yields 26.55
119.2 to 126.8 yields 27.06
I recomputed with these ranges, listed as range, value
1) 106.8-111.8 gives 28.5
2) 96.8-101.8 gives 27.6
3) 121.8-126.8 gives 27.1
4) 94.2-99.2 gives 27.2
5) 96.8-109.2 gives 27.9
